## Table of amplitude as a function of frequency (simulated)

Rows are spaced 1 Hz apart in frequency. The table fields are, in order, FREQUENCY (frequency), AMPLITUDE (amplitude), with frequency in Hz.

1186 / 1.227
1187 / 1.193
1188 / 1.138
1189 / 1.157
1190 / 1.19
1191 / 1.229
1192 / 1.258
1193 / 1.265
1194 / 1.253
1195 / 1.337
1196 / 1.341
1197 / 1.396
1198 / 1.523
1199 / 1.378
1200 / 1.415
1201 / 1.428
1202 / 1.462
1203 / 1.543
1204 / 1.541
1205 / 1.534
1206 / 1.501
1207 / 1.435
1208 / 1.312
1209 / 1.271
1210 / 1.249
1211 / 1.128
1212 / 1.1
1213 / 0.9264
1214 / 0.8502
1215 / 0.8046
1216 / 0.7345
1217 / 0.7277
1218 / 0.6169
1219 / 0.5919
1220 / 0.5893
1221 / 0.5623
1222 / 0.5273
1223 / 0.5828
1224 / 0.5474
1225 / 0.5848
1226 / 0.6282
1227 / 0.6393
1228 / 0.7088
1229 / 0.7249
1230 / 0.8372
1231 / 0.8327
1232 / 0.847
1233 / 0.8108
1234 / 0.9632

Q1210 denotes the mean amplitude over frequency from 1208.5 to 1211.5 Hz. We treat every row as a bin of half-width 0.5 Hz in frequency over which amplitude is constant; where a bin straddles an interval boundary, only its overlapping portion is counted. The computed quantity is 1.22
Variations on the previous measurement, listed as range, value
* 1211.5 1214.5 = 0.959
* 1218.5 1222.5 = 0.568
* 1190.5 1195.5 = 1.27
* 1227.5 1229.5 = 0.717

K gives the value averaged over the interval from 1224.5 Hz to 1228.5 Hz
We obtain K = 0.64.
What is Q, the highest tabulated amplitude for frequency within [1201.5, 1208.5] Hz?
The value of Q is 1.543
